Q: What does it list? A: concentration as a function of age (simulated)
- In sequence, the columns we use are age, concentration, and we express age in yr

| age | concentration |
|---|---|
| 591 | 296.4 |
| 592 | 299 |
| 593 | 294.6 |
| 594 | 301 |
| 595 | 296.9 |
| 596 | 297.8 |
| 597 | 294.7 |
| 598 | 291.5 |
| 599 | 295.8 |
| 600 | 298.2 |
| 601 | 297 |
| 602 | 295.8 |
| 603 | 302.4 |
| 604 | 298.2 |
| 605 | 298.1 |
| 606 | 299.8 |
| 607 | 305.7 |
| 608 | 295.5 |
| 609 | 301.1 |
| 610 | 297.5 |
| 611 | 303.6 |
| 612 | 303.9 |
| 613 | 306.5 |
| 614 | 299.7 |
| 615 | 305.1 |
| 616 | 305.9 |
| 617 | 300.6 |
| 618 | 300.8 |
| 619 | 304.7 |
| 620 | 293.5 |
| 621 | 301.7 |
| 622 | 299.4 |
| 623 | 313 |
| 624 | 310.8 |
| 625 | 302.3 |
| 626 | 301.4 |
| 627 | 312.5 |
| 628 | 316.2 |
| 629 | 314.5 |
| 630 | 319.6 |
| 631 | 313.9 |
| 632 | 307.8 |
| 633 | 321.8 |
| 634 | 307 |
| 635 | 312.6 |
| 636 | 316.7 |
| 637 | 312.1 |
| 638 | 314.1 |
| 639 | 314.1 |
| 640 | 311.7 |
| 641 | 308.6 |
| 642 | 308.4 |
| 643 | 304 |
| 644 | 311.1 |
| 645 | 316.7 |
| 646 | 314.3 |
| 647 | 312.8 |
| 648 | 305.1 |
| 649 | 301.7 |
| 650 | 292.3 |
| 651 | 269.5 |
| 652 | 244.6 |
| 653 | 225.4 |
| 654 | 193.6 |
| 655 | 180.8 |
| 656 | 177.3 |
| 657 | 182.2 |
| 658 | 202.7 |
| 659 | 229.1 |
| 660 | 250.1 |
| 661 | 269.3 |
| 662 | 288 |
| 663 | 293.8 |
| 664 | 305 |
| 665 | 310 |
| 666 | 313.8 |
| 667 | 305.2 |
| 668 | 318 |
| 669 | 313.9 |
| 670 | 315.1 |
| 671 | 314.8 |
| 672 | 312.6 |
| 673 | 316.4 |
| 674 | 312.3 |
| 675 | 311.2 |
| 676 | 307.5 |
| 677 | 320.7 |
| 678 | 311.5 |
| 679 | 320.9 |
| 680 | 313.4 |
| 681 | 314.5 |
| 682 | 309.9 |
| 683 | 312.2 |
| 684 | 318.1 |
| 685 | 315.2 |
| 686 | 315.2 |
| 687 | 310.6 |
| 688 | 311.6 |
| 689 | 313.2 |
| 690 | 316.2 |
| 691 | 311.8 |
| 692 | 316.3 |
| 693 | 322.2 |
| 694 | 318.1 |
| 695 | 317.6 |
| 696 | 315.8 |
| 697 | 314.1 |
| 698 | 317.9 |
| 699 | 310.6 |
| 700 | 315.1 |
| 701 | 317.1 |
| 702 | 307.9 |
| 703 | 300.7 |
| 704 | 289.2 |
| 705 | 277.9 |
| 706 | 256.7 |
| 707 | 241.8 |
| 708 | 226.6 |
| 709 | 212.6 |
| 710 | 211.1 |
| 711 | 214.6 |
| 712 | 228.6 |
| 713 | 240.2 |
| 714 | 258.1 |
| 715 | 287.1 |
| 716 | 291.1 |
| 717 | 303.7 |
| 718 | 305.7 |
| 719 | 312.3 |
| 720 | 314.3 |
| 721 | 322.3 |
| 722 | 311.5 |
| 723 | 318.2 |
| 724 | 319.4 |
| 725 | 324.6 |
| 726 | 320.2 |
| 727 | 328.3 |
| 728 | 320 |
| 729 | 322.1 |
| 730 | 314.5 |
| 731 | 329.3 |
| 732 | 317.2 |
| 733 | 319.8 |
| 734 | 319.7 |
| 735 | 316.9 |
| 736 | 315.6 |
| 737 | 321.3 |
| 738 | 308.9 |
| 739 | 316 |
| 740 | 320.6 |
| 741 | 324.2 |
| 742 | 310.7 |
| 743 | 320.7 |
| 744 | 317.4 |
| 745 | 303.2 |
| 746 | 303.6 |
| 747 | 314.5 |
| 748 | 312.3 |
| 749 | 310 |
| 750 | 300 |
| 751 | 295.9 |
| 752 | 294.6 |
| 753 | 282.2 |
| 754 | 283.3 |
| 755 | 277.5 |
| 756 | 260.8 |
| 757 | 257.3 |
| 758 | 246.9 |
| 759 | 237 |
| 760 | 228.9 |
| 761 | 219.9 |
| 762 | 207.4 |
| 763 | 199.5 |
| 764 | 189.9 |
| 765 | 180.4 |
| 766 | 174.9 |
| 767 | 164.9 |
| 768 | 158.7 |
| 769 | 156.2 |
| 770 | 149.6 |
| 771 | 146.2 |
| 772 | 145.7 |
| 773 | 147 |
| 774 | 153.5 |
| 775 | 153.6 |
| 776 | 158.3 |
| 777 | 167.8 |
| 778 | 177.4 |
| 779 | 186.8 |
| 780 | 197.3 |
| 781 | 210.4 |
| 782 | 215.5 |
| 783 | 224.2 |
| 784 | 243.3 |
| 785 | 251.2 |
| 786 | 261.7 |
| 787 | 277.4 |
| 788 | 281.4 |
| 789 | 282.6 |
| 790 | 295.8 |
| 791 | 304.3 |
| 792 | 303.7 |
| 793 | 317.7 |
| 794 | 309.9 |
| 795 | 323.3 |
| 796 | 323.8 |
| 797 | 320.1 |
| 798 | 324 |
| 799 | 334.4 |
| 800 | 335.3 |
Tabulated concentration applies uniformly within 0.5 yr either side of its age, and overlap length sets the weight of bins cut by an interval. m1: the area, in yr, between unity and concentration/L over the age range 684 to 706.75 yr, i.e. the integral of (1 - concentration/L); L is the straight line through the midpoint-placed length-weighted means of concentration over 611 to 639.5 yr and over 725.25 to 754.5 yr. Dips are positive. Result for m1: 0.2 yr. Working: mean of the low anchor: 308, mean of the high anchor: 313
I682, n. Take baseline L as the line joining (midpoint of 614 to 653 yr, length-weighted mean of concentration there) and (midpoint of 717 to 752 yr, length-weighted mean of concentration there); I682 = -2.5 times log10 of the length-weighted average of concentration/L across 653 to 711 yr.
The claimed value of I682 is 0.08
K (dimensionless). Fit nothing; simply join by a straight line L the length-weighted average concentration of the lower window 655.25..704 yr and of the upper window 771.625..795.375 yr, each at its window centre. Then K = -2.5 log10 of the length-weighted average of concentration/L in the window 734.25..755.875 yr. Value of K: -0.19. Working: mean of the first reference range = 300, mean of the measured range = 306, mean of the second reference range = 233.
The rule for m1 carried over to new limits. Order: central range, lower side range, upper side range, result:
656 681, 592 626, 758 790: -2.6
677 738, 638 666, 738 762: -4.5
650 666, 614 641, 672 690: 3.4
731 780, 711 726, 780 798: 6.6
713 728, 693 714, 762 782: -3.4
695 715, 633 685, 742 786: -0.7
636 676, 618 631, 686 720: 2.0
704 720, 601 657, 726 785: 0.4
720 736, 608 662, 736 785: -4.4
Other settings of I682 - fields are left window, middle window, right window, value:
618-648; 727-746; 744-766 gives -0.18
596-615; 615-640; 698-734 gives -0.04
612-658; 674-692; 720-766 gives -0.08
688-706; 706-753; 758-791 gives -0.14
